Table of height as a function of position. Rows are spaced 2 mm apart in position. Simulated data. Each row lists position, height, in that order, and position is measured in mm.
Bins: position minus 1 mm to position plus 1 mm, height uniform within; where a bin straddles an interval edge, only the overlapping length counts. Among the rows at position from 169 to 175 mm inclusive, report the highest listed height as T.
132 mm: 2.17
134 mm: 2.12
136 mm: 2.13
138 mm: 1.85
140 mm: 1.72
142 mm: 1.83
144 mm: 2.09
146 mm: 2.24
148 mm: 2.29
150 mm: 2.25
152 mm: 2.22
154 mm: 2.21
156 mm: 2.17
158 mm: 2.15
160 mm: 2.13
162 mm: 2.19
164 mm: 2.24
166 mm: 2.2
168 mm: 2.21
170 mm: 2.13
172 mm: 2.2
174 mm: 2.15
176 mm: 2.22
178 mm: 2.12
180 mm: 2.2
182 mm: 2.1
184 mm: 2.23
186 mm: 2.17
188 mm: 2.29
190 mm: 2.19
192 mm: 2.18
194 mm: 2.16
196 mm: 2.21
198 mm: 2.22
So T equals 2.2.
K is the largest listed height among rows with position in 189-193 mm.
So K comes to 2.19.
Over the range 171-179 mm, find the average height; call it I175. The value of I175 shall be 2.17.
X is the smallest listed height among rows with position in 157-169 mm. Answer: 2.13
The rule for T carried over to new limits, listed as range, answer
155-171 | 2.24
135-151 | 2.29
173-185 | 2.23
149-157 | 2.25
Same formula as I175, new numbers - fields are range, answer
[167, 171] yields 2.17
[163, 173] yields 2.2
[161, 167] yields 2.21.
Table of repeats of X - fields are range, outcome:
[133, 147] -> 1.72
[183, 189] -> 2.17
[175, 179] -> 2.12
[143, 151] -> 2.09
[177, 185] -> 2.1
